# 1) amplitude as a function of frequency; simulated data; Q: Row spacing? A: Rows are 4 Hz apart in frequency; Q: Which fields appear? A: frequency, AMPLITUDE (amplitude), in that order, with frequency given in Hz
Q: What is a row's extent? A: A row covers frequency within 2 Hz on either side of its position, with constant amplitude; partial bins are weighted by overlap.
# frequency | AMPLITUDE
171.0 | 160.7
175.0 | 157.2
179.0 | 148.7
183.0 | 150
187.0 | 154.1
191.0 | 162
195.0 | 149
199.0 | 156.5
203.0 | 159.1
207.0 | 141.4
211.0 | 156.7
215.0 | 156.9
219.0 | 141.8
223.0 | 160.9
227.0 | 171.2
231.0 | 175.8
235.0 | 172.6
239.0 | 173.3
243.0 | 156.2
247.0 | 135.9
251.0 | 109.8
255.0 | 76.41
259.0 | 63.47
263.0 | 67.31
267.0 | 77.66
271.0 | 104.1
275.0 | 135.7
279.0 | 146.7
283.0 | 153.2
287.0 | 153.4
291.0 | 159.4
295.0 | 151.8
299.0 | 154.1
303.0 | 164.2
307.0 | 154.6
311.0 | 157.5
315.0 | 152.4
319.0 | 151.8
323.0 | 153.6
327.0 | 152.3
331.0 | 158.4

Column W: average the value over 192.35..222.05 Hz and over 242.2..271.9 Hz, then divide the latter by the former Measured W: 0.6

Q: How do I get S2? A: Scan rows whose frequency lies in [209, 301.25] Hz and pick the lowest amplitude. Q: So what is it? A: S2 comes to 63.47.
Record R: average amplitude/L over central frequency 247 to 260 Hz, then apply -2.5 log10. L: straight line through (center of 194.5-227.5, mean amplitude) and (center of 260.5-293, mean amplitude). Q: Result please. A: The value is 0.41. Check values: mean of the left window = 154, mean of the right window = 124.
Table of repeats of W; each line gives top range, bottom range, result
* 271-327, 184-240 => 0.95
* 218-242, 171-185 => 1.09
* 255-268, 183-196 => 0.45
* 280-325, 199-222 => 1.02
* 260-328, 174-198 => 0.91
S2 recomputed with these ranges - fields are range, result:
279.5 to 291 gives 153.2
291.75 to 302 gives 151.8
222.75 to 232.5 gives 160.9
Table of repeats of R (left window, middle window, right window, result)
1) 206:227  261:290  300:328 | 0.27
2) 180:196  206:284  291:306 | 0.16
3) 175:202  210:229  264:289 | -0.10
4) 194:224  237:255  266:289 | 0.04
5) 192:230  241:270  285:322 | 0.50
